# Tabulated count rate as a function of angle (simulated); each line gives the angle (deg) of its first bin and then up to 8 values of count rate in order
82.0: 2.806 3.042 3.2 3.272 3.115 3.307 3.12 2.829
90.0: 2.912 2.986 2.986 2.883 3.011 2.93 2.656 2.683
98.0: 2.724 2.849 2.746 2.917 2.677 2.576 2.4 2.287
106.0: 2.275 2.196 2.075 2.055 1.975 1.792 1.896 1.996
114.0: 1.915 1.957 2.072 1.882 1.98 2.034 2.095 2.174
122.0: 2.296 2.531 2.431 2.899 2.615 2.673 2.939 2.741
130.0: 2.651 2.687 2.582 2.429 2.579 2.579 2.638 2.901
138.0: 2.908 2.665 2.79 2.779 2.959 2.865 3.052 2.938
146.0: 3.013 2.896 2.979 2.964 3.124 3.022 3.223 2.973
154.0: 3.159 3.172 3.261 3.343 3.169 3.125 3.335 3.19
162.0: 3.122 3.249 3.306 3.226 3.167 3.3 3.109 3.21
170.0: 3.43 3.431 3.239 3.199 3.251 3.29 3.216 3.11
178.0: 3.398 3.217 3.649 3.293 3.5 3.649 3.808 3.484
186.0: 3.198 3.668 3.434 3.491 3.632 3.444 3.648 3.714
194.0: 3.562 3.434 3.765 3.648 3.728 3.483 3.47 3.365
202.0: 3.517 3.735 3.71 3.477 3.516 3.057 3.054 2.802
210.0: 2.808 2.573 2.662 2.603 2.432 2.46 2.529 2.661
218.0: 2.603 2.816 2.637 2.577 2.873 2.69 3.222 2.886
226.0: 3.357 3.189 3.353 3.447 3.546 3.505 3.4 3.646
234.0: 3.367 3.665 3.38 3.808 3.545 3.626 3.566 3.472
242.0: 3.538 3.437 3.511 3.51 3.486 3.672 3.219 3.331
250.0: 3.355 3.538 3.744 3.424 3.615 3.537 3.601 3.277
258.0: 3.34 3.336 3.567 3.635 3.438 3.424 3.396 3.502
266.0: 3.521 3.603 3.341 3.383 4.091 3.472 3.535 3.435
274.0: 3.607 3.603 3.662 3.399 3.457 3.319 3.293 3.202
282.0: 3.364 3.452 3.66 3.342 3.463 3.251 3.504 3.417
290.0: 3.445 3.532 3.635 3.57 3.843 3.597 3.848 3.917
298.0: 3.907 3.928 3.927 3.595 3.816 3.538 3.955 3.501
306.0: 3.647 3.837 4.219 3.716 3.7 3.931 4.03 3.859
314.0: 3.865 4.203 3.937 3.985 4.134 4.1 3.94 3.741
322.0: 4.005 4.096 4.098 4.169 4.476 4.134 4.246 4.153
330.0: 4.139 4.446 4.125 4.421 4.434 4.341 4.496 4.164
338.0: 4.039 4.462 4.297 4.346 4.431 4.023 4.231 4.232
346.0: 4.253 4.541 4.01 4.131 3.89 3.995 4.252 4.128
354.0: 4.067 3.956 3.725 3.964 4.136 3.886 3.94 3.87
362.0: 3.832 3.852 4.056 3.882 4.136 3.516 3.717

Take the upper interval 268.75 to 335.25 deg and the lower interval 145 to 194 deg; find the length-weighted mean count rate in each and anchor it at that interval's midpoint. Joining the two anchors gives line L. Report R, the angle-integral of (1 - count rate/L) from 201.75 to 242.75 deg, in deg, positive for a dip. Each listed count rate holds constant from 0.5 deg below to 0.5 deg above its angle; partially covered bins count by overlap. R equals 4.01 deg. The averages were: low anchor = 3.29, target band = 3.15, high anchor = 3.8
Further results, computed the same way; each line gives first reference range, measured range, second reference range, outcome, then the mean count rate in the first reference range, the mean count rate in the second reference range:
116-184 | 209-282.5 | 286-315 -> 3.2 deg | 2.95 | 3.74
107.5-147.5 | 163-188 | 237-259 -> -4.0 deg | 2.47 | 3.5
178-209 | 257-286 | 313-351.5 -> 3.0 deg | 3.5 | 4.17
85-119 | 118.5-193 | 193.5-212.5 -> -2.4 deg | 2.51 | 3.34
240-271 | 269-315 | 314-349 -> 2.2 deg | 3.5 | 4.2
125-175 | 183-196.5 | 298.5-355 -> -1.3 deg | 3.01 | 4.08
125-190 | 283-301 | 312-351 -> 1.4 deg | 3.11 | 4.17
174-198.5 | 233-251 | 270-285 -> -0.1 deg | 3.49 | 3.48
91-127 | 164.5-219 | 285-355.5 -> -4.8 deg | 2.4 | 3.98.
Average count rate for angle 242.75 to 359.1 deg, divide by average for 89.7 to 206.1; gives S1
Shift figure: 1.29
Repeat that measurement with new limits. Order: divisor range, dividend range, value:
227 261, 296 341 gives 1.16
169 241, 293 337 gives 1.22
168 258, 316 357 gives 1.25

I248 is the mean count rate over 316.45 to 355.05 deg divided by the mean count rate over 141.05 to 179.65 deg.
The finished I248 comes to 1.32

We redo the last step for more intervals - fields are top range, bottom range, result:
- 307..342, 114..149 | 1.59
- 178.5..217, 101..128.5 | 1.47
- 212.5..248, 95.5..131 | 1.35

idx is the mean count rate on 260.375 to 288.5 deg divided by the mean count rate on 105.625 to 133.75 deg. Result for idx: 1.52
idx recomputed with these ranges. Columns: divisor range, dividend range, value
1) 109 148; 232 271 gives 1.41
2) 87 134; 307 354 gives 1.66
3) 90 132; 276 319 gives 1.51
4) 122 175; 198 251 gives 1.08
